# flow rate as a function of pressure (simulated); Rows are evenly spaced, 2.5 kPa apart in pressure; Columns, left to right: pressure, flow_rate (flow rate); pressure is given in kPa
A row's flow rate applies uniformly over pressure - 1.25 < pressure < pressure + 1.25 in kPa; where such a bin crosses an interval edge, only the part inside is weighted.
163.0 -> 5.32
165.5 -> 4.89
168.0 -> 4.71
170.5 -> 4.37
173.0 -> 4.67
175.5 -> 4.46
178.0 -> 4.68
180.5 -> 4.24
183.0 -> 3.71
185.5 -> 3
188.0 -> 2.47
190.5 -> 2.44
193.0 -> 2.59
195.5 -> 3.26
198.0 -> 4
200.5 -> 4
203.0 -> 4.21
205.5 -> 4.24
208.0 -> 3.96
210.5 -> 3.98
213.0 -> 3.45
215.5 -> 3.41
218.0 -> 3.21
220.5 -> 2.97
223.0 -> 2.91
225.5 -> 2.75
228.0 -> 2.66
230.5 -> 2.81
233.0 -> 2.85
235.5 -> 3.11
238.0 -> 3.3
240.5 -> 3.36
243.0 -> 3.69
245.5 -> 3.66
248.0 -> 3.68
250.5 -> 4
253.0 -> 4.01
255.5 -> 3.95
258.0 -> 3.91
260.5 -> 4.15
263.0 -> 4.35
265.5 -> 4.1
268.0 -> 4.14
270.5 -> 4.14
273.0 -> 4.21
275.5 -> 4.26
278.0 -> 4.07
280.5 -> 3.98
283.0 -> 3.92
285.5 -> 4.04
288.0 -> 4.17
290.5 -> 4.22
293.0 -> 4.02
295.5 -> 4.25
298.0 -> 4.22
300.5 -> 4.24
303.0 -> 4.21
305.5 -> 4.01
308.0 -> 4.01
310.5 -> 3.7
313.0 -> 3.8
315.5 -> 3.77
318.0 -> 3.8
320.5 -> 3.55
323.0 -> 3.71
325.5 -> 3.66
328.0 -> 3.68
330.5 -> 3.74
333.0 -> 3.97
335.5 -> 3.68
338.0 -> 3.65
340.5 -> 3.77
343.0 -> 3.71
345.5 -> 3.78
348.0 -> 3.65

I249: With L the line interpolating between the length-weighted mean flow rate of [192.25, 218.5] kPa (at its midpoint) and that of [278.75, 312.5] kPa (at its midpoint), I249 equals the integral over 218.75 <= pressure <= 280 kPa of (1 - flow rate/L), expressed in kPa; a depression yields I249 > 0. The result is 4.1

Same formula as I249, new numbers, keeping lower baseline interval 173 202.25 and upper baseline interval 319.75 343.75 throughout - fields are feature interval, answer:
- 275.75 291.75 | -1.8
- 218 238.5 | 4.0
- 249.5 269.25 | -2.3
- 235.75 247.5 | 0.5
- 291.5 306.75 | -2.0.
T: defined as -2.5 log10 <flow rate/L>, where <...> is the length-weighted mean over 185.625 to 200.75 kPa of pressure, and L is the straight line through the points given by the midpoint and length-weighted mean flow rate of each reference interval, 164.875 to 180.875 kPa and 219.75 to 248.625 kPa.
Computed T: 0.31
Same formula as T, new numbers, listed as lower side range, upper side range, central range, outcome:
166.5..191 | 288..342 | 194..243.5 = 0.155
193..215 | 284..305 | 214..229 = 0.276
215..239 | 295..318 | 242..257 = -0.172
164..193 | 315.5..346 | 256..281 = -0.089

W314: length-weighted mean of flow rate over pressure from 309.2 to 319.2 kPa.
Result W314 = 3.77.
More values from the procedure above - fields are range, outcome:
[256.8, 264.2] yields 4.14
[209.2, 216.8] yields 3.61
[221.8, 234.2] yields 2.8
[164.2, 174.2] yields 4.66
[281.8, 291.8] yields 4.09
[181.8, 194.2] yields 2.84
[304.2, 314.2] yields 3.88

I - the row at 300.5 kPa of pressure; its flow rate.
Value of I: 4.24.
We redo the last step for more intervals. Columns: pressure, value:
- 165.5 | 4.89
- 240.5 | 3.36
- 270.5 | 4.14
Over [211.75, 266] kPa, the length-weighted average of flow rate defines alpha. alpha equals 3.46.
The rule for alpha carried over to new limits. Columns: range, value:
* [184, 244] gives 3.28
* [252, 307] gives 4.12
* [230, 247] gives 3.28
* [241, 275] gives 3.99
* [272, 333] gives 3.97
